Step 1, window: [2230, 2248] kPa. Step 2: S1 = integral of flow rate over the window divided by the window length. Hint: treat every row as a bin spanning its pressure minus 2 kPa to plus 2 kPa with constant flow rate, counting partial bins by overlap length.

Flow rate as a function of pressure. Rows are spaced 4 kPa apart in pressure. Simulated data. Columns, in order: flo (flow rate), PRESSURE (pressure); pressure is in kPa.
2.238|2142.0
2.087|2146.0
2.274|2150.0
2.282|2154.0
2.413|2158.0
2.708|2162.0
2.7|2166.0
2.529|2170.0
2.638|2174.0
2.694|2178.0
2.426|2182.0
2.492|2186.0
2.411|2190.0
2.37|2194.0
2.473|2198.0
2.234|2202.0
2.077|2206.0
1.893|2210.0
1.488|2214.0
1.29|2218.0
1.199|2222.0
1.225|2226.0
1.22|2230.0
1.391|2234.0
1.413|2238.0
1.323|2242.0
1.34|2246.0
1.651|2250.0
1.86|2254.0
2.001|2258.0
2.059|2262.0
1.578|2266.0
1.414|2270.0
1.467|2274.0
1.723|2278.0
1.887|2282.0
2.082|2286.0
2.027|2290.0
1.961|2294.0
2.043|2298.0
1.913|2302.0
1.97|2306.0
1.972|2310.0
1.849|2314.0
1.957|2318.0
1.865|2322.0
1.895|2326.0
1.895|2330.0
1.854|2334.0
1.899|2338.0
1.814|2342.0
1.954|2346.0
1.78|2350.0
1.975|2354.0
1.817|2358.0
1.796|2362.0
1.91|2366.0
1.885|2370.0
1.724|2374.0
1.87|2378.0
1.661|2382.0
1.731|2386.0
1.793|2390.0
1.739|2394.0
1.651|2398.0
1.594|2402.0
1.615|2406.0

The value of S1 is 1.35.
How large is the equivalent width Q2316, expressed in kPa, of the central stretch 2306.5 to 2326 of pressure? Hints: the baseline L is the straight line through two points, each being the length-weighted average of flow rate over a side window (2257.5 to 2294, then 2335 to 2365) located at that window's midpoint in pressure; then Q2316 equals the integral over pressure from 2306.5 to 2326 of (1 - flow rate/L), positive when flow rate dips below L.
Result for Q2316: -0.82 kPa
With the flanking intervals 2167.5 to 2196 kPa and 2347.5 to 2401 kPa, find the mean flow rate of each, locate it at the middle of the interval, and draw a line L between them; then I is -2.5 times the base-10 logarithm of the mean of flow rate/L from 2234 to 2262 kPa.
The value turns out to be 0.364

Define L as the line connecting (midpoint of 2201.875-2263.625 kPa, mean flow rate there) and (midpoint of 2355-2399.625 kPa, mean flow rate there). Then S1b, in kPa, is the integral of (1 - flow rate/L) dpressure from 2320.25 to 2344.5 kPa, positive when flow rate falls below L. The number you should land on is -2.11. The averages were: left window 1.58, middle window 1.87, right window 1.79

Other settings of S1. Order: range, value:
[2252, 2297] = 1.83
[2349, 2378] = 1.85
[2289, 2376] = 1.9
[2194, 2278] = 1.65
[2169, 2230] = 2.06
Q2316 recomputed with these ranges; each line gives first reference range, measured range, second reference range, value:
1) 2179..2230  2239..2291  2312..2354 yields 5.55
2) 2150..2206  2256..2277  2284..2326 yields 4.09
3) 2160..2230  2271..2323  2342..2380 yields 1.88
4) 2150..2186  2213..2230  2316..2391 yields 7.68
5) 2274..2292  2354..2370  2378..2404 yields -1.00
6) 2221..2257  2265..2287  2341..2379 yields -1.71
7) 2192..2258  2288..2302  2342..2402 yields -2.17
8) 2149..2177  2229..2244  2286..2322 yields 5.96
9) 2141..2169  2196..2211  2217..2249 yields -4.03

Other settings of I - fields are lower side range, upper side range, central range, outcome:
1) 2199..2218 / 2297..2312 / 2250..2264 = 0.001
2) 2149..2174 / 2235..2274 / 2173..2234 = 0.082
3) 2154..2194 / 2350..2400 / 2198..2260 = 0.408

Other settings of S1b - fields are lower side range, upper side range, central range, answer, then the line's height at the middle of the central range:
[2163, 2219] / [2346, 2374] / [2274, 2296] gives 1.7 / 2.05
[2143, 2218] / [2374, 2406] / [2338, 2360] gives -0.5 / 1.83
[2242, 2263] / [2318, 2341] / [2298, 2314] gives -1.0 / 1.84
